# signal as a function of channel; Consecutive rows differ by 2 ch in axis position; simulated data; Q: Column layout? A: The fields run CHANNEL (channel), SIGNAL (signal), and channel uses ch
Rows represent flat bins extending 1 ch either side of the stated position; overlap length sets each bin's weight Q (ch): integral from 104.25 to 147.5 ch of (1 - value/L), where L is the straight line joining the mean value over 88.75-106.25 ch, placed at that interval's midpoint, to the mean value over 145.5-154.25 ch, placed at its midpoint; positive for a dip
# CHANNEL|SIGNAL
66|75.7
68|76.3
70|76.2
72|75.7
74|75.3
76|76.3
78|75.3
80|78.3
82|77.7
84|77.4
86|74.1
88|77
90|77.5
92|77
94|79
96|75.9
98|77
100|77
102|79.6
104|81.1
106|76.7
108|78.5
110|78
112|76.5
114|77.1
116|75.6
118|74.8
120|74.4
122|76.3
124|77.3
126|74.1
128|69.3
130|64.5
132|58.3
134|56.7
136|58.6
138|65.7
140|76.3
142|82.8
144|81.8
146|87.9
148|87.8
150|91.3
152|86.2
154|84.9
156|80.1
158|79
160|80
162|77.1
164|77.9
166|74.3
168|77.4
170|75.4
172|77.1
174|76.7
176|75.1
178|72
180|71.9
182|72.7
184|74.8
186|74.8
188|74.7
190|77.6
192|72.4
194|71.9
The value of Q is 4.94 ch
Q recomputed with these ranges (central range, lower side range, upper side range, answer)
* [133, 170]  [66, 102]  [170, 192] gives -1.35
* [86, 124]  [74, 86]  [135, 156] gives 0.45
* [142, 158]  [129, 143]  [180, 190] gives -3.89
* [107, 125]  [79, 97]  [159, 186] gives 0.02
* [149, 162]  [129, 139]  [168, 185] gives -2.95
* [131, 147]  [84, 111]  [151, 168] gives 1.63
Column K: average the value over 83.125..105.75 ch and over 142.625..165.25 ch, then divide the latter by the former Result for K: 1.07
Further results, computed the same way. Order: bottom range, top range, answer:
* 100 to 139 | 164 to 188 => 1.03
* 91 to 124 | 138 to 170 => 1.05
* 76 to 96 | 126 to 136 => 0.82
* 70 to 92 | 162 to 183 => 0.98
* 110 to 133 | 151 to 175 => 1.08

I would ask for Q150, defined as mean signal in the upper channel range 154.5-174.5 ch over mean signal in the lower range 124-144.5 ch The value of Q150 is 1.13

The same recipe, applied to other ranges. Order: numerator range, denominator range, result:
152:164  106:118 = 1.05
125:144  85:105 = 0.88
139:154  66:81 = 1.11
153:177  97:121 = 1.01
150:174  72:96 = 1.04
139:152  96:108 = 1.09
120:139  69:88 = 0.88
